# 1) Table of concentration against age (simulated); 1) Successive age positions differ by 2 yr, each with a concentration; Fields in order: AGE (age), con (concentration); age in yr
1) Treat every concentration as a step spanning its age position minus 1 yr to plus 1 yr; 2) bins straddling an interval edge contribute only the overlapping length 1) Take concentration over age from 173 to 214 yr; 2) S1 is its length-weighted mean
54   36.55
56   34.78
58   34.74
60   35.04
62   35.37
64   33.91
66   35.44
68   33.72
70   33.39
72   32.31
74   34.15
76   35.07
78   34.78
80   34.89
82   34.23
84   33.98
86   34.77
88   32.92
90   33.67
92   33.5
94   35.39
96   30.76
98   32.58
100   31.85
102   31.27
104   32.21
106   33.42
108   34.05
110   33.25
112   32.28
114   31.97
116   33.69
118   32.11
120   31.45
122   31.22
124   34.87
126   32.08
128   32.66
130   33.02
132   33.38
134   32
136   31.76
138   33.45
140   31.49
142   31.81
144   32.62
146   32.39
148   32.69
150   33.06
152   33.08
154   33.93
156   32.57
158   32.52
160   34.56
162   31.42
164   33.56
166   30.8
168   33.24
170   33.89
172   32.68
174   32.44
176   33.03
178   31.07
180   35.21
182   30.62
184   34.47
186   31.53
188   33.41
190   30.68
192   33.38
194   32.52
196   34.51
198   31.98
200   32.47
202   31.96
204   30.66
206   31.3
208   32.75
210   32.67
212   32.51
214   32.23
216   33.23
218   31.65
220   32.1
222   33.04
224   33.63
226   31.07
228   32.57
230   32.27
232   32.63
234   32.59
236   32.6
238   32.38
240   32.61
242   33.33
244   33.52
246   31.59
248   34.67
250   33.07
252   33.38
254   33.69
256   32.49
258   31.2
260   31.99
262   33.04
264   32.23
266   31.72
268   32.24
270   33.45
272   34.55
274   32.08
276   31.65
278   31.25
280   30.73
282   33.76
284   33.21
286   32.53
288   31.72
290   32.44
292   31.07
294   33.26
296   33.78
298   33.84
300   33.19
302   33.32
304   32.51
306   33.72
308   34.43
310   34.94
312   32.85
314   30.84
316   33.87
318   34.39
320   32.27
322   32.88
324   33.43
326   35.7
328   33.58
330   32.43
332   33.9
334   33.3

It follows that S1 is 32.5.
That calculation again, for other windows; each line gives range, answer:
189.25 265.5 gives 32.5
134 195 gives 32.7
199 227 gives 32.2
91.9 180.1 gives 32.7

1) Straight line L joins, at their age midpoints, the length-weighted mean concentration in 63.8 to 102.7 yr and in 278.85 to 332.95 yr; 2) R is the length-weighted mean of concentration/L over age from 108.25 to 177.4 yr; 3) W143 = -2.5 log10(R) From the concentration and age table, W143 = 0.027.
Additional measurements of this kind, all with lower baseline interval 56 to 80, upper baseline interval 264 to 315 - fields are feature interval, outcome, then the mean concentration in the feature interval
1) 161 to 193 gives 0.03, 32.6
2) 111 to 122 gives 0.06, 32.2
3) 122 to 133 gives 0.03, 33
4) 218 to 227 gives 0.03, 32.4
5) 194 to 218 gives 0.03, 32.4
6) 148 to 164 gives 0.02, 33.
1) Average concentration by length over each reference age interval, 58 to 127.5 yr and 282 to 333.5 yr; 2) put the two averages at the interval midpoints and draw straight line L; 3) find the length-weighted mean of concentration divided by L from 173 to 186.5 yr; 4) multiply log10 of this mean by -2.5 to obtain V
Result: 0.02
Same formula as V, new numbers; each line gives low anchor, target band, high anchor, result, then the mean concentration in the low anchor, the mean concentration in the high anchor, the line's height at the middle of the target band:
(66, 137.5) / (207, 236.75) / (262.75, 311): 0.01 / 33.1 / 32.8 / 32.9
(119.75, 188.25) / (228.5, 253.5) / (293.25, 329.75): 0.01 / 32.7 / 33.5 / 33.1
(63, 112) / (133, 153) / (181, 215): 0.02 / 33.5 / 32.3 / 32.9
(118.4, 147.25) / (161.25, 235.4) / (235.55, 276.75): 0.00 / 32.4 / 32.7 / 32.6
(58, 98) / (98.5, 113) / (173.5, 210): 0.03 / 34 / 32.5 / 33.7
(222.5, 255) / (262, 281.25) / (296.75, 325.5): 0.03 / 32.9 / 33.4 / 33.1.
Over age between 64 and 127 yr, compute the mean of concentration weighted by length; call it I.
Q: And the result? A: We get 33.3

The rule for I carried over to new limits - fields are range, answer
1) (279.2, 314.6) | 32.9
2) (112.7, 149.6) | 32.5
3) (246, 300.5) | 32.7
